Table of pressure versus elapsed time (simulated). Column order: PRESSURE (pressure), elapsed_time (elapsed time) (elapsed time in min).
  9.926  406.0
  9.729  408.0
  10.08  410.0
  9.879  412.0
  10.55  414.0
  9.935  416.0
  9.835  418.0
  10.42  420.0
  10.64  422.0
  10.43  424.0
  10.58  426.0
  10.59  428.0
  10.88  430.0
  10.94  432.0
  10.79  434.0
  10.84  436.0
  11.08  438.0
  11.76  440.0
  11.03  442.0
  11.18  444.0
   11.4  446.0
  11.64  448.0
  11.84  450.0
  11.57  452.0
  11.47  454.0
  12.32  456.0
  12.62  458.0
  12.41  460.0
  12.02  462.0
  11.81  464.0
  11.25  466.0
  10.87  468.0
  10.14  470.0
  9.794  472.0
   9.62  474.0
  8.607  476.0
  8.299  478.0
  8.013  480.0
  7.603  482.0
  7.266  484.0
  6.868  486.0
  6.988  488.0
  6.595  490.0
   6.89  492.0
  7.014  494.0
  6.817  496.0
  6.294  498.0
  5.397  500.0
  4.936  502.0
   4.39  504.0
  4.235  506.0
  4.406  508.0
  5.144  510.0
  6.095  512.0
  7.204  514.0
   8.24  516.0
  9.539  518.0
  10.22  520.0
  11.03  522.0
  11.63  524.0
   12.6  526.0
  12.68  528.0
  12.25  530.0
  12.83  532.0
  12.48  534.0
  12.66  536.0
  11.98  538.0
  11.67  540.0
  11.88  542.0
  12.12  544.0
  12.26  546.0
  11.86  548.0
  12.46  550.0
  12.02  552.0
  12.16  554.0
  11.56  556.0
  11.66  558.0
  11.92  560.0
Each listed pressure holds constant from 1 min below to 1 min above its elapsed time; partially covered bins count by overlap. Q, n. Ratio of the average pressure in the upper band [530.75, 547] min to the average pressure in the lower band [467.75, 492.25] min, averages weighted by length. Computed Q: 1.49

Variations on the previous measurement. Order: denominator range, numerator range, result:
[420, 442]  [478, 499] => 0.65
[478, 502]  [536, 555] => 1.76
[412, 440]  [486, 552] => 0.86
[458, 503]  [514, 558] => 1.36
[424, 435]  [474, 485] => 0.76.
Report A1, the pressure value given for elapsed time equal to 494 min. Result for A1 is 7.014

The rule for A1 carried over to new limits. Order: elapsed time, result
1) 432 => 10.94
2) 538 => 11.98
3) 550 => 12.46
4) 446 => 11.4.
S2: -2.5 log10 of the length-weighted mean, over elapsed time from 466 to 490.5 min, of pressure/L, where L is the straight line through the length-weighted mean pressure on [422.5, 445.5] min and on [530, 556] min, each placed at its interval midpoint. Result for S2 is 0.31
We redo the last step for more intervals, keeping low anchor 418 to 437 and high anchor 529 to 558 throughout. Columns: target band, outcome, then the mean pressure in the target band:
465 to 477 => 0.12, 10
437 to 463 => -0.08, 11.7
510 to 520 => 0.45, 7.75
